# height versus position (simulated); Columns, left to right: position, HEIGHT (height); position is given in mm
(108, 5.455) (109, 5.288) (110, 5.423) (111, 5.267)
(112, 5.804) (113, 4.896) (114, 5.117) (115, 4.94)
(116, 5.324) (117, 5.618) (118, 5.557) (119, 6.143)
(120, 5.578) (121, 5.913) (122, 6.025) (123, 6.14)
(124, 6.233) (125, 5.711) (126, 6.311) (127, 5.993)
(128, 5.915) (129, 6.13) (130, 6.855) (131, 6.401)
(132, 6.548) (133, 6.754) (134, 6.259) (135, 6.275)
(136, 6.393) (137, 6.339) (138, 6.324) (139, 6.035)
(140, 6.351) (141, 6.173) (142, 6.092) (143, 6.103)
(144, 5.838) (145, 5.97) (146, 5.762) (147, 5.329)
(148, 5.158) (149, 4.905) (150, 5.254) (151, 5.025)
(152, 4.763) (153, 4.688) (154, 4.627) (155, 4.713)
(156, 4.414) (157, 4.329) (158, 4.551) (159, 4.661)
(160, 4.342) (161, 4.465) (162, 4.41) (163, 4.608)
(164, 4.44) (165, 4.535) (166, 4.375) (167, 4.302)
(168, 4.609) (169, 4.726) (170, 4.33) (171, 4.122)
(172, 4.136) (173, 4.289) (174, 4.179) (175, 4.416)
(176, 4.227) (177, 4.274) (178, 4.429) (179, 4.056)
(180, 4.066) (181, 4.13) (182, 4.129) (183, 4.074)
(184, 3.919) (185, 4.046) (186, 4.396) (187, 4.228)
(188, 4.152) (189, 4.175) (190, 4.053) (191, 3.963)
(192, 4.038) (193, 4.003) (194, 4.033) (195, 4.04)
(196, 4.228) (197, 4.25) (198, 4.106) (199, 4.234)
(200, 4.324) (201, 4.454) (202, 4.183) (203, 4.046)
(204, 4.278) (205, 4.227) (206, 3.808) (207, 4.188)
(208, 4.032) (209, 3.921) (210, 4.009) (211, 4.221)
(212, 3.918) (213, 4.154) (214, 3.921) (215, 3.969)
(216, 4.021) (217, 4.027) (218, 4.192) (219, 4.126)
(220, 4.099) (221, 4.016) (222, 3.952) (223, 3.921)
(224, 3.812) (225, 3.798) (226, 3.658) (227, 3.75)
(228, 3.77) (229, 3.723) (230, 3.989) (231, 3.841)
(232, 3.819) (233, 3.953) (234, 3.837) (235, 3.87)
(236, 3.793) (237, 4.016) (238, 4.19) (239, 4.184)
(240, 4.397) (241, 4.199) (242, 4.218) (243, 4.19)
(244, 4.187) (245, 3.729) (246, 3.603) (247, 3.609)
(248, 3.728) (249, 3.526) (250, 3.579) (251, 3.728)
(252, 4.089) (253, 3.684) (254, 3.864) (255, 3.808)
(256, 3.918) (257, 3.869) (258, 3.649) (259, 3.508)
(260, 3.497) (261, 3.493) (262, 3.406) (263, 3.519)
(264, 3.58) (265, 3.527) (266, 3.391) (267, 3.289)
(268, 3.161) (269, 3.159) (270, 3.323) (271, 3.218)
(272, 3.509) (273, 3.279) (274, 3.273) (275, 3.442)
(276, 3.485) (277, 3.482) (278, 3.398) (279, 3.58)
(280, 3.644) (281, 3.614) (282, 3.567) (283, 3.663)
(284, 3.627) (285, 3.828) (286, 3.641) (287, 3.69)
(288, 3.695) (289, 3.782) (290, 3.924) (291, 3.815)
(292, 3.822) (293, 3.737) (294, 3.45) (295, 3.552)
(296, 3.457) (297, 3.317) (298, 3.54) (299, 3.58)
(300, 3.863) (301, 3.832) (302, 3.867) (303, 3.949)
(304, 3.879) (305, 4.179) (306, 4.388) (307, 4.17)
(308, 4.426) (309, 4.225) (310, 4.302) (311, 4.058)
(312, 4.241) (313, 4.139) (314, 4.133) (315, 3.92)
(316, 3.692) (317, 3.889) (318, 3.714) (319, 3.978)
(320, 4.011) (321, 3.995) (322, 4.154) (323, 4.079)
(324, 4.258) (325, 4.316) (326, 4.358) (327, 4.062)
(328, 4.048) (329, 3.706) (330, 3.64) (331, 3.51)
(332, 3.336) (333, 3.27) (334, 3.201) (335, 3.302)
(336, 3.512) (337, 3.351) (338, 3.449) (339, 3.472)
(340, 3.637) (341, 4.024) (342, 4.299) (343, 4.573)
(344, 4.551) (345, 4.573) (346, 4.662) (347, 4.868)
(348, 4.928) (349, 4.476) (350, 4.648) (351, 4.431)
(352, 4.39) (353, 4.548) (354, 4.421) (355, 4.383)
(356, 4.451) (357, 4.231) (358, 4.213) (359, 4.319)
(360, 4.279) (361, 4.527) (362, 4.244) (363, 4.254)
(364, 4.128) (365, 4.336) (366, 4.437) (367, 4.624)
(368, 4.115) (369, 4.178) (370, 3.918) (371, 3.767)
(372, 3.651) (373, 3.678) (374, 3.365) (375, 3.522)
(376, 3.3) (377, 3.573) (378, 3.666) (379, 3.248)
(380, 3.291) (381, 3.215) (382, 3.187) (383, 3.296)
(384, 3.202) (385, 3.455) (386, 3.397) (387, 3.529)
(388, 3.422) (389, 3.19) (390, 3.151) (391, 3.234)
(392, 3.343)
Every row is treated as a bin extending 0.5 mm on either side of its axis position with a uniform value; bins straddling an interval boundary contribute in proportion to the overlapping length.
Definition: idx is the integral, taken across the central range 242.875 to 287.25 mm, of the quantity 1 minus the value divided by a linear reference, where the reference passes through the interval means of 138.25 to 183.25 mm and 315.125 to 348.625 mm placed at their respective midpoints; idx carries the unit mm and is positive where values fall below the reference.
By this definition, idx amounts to 7.18 mm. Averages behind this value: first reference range 4.78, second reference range 3.95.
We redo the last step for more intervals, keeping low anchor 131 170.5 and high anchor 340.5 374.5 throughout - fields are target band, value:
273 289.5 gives 3.8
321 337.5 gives 2.5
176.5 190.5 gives 2.6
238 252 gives 2.6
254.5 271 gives 4.3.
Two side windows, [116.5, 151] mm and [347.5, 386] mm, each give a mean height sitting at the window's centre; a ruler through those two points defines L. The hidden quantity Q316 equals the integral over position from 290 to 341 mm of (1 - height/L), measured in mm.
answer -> 6.81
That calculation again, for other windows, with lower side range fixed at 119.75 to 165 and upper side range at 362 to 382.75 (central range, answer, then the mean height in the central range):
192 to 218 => 5.00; 4.1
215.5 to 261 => 8.86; 3.88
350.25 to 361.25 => -1.34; 4.38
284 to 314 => 3.25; 3.87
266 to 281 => 3.84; 3.38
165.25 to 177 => 2.21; 4.34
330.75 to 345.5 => 1.09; 3.74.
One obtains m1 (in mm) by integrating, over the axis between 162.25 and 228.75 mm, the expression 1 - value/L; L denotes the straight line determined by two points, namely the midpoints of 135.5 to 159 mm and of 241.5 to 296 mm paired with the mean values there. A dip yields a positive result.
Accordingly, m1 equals 8.0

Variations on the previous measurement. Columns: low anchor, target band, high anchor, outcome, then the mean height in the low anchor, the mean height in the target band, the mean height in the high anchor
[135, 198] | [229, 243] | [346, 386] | 1.4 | 4.7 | 4.02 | 4.02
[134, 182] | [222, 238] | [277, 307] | 1.6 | 4.93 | 3.85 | 3.72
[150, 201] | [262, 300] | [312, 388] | 5.3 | 4.32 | 3.53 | 3.95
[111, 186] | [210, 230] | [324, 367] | 3.5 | 5.18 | 3.95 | 4.13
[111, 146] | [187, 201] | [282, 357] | 3.1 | 5.99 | 4.14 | 3.97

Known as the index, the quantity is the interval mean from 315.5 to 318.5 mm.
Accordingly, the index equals 3.77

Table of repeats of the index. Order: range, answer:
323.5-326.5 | 4.31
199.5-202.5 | 4.32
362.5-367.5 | 4.36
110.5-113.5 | 5.32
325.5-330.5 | 3.96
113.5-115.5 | 5.03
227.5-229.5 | 3.75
